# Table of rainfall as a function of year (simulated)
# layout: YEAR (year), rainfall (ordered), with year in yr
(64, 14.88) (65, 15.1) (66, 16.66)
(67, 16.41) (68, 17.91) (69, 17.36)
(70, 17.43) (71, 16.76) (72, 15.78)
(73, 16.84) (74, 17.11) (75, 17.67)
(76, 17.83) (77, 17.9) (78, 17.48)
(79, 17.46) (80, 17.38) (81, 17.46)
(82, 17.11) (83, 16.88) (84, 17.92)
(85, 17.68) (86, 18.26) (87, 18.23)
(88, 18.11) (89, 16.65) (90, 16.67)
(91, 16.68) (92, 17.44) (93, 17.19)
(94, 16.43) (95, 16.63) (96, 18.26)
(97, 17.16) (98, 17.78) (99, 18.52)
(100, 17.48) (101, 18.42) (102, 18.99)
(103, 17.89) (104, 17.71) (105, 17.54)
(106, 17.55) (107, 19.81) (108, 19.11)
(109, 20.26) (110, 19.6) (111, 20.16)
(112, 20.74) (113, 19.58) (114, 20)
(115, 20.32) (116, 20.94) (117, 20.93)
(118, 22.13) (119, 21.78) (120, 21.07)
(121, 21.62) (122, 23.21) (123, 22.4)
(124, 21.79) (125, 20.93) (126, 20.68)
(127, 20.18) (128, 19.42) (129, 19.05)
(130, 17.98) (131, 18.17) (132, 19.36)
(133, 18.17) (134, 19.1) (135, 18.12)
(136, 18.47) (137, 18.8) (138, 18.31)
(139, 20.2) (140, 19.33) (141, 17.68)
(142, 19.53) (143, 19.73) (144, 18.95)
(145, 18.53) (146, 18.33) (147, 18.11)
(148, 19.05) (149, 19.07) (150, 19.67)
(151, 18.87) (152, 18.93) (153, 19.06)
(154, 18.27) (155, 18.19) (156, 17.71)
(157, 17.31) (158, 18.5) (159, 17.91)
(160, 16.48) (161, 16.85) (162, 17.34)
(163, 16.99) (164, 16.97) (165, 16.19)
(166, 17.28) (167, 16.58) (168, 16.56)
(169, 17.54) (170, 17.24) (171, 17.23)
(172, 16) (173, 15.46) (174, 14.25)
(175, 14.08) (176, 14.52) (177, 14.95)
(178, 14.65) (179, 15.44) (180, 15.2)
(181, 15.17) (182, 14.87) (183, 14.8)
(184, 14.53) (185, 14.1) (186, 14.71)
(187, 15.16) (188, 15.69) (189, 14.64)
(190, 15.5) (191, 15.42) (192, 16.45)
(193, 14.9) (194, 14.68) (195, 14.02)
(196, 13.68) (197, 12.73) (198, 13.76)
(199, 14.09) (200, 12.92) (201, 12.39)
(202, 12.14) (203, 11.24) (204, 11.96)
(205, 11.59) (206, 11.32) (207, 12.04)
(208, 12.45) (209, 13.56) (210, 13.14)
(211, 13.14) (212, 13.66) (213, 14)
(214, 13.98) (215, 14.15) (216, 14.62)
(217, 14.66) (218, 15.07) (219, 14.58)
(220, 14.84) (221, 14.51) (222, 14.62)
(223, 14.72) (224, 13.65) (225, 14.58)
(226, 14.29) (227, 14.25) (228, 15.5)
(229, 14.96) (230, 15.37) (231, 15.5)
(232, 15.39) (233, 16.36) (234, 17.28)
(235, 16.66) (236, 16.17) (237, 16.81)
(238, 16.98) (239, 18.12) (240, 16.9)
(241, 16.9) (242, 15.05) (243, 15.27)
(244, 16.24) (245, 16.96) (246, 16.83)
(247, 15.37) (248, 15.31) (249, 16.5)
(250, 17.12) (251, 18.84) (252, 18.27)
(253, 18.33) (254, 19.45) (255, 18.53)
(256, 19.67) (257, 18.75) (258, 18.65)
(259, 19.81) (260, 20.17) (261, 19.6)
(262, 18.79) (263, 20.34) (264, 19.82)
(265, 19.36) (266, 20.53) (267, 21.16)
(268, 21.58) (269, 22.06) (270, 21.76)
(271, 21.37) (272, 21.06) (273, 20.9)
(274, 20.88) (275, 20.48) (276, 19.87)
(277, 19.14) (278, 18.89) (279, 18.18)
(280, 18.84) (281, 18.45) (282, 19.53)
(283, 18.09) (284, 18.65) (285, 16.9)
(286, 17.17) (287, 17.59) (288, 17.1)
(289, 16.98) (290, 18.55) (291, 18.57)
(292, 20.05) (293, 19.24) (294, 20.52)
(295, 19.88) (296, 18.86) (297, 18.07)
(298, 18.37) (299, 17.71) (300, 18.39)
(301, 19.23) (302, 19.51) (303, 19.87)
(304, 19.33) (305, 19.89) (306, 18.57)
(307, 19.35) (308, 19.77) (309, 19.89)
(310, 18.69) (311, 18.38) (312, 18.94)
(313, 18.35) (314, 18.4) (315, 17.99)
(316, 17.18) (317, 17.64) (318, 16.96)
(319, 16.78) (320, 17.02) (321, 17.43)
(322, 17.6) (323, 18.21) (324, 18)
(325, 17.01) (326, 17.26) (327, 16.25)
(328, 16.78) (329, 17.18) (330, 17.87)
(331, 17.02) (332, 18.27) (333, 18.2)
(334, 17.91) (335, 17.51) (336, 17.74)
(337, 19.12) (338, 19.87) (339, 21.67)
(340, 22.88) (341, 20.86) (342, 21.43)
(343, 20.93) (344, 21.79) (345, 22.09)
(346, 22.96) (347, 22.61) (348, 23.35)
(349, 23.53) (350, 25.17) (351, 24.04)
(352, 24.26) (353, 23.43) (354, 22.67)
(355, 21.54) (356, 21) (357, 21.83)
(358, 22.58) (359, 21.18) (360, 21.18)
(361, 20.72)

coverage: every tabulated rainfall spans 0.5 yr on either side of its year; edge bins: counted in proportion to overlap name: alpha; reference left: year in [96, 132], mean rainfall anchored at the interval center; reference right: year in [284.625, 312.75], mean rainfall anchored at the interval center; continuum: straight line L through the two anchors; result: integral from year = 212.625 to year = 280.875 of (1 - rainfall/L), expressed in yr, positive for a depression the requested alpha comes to 5.67 yr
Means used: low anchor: 19.7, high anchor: 18.8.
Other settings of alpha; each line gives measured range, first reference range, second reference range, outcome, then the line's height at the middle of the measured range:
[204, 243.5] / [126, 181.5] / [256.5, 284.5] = 8.87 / 19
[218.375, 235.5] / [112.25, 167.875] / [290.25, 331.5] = 3.28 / 18.7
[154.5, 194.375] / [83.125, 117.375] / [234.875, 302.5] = 5.49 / 18.5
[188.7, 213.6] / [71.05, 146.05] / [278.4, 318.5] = 7.02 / 18.7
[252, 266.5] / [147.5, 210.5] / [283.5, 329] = -1.80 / 17.2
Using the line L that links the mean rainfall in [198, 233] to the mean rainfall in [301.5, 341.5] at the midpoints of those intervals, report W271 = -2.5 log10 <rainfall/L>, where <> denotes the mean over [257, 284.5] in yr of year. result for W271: -0.22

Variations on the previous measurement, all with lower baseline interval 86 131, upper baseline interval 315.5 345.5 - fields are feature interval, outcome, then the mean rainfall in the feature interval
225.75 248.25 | 0.173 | 16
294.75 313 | -0.022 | 19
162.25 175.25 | 0.160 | 16.4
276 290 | 0.029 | 18.2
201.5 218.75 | 0.396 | 13.1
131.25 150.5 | 0.013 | 18.9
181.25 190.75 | 0.261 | 14.9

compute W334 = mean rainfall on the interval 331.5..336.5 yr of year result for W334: 17.9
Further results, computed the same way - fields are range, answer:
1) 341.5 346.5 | 21.8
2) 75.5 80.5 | 17.6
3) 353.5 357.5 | 21.8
